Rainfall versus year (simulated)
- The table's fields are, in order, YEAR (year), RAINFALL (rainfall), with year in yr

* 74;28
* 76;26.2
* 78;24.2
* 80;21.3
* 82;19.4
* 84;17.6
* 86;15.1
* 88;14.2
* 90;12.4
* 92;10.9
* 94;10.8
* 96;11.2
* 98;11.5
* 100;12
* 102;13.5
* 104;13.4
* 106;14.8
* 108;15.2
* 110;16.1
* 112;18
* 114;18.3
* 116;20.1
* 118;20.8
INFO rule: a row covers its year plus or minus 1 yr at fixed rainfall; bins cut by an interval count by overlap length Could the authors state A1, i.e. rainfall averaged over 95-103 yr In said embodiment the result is 12.1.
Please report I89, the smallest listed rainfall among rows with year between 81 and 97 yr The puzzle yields 10.8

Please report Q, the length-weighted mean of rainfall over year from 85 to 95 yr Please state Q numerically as 12.7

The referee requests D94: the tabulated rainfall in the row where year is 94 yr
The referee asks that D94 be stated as 10.8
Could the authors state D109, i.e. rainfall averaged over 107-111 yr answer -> 15.7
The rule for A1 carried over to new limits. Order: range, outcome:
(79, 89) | 17.5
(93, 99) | 11.2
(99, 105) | 13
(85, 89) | 14.6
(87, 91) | 13.3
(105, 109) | 15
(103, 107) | 14.1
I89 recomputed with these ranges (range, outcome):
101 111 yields 13.4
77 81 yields 21.3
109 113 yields 16.1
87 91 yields 12.4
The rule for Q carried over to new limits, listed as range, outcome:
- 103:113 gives 15.5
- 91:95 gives 10.9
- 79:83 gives 20.4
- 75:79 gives 25.2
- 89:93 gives 11.7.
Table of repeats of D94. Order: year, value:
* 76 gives 26.2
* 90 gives 12.4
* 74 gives 28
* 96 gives 11.2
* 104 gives 13.4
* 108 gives 15.2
